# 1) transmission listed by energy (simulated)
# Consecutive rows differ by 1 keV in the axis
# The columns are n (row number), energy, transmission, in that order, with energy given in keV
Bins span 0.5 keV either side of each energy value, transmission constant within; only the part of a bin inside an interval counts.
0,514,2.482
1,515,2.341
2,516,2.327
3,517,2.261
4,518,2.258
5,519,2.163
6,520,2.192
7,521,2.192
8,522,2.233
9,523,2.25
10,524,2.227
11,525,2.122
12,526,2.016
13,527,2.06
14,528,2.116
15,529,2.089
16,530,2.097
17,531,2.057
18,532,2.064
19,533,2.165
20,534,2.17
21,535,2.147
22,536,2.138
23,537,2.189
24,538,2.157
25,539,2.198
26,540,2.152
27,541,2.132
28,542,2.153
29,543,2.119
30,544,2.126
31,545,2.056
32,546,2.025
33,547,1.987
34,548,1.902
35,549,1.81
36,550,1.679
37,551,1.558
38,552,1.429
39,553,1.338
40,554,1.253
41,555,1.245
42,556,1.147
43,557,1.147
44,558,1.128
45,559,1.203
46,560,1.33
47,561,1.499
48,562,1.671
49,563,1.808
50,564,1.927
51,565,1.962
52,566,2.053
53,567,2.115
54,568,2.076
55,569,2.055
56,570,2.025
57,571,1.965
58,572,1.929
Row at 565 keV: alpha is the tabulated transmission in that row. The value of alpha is 1.962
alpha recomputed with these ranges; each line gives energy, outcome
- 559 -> 1.203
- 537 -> 2.189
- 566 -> 2.053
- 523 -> 2.25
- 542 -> 2.153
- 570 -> 2.025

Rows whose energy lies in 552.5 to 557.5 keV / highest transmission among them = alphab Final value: 1.338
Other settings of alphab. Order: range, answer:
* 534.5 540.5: 2.198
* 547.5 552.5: 1.902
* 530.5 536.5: 2.17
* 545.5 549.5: 2.025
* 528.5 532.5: 2.097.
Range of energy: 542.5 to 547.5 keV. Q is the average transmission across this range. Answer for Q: 2.06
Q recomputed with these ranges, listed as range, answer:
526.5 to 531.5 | 2.08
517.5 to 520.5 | 2.2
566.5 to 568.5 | 2.1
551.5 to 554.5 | 1.34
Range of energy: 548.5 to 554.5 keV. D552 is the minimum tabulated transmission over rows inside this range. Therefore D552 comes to 1.253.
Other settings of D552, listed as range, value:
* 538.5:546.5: 2.025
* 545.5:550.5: 1.679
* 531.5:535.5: 2.064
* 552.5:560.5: 1.128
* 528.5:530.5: 2.089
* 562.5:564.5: 1.808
